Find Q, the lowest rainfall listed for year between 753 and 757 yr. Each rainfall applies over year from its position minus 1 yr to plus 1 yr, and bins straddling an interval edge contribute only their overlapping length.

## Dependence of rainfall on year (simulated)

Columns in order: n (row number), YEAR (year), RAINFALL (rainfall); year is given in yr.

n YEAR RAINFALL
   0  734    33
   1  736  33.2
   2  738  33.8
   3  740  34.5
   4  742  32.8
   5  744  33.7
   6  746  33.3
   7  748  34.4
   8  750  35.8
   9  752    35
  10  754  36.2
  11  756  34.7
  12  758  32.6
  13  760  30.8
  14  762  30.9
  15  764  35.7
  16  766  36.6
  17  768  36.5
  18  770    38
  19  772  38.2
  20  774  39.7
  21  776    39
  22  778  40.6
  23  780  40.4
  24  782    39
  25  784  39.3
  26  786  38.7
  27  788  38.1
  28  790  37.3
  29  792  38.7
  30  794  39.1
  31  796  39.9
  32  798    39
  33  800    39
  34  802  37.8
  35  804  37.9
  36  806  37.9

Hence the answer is 34.7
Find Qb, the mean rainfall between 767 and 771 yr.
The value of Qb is 37.2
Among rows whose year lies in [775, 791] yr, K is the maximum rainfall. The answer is 40.6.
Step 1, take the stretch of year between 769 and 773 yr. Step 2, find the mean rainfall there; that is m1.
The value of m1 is 38.1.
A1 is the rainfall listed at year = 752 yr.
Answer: 35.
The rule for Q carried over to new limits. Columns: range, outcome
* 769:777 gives 38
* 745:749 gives 33.3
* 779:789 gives 38.1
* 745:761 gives 30.8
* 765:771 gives 36.5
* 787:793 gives 37.3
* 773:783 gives 39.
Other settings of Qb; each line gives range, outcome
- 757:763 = 31.4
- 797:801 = 39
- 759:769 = 34.1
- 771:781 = 39.6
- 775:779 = 39.8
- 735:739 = 33.5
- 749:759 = 34.9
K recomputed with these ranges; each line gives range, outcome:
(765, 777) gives 39.7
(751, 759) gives 36.2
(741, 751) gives 35.8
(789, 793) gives 38.7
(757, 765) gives 35.7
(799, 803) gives 39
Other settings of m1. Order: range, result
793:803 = 39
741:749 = 33.5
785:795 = 38.4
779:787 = 39.4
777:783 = 40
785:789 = 38.4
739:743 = 33.6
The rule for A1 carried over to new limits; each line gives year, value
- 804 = 37.9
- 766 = 36.6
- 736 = 33.2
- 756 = 34.7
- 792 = 38.7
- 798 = 39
